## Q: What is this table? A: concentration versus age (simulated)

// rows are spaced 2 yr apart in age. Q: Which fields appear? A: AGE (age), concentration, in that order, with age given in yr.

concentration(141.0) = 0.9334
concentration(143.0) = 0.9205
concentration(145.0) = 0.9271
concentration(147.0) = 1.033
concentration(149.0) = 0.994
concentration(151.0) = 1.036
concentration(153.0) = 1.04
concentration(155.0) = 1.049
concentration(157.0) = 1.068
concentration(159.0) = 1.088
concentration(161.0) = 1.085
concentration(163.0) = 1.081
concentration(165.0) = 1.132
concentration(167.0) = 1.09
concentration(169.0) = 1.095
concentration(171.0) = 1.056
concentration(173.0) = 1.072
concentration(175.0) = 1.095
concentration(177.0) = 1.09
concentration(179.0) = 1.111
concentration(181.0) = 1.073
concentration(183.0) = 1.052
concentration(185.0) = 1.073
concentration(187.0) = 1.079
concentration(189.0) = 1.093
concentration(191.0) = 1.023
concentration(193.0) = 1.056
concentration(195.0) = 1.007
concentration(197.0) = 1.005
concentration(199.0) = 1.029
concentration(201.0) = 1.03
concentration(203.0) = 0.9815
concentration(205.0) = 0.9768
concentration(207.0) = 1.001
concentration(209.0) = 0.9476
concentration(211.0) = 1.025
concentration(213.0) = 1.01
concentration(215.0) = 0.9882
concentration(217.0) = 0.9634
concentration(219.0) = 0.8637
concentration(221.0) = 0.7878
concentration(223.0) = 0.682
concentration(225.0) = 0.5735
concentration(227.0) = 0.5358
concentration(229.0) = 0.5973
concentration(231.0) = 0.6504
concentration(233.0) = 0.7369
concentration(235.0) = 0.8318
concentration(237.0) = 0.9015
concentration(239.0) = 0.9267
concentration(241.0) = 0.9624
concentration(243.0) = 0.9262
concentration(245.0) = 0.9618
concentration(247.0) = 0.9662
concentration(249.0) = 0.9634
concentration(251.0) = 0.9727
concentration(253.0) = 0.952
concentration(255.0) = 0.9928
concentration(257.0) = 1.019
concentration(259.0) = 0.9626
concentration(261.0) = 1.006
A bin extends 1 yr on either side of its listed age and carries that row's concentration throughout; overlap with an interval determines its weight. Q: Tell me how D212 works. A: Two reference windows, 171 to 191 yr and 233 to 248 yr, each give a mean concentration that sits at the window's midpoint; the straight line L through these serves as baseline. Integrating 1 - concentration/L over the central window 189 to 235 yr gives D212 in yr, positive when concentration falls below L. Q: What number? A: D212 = 5.0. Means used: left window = 1.08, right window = 0.913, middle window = 0.888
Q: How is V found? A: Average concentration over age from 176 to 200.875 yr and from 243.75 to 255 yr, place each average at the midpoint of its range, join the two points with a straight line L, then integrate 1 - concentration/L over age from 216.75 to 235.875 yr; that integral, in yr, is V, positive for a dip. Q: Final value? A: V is 5.51 yr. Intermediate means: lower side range 1.06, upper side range 0.965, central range 0.712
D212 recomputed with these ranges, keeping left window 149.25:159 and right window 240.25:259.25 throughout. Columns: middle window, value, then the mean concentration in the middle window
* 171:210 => -0.9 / 1.04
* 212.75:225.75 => 2.1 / 0.834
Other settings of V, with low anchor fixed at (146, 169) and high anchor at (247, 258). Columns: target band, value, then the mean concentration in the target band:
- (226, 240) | 3.6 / 0.74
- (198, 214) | 0.3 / 1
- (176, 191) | -0.5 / 1.08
